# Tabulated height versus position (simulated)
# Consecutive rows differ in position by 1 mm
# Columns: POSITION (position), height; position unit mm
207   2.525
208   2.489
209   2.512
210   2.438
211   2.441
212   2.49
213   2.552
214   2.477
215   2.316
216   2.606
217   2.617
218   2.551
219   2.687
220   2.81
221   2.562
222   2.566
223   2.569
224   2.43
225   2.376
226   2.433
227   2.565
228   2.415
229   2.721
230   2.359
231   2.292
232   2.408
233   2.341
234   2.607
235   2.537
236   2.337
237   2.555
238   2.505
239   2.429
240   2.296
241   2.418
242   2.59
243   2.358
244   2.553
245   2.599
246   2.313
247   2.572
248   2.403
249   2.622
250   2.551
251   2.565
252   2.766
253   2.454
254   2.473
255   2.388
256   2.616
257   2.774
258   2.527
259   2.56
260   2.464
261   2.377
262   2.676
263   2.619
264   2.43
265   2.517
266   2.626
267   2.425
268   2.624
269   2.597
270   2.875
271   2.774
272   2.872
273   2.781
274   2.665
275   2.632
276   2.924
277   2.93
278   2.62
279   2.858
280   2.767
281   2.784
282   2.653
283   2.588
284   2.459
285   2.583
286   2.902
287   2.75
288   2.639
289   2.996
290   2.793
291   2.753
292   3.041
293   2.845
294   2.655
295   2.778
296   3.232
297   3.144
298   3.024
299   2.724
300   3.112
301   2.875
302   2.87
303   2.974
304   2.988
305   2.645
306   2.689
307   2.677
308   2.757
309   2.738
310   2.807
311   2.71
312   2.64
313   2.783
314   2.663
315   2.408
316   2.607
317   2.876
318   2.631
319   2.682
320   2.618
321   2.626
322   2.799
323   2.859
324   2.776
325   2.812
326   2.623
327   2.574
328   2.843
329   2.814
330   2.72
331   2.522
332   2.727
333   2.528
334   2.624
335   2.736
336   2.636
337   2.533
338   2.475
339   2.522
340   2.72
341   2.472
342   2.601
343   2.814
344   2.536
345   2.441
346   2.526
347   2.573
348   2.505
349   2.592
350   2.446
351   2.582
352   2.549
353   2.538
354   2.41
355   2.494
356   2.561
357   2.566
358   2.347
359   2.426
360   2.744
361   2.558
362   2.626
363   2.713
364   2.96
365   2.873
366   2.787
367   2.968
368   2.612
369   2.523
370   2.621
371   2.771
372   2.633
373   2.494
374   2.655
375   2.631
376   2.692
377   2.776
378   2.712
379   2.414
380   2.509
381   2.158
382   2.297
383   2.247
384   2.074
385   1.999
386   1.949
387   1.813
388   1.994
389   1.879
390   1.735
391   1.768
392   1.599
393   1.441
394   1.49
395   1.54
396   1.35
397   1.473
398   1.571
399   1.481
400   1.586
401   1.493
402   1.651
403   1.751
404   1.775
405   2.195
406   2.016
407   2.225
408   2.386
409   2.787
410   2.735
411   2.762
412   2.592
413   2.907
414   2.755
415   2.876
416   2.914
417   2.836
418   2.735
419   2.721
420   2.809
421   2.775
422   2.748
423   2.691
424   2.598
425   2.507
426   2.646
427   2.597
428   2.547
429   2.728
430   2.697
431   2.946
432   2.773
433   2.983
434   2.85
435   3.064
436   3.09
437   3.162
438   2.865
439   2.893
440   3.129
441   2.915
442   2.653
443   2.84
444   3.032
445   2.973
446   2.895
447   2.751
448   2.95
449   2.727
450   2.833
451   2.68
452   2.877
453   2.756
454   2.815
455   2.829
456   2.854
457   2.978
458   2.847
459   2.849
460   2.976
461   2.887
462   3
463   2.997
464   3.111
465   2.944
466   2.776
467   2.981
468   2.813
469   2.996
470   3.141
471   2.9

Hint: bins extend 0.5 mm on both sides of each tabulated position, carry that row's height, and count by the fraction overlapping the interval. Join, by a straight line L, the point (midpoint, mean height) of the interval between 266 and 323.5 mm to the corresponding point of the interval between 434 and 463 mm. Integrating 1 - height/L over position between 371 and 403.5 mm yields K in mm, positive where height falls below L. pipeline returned 9.6 mm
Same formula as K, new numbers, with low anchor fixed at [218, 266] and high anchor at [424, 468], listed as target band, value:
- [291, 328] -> -2.2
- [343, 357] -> 0.9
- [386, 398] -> 4.8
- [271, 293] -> -1.6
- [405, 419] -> 0.8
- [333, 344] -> 0.3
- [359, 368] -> -0.1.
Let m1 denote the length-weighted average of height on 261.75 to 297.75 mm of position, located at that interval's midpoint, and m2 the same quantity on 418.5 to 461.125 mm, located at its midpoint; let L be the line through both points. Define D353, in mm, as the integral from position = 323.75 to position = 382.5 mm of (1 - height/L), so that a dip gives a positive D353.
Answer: 3.7 mm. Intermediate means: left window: 2.75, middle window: 2.61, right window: 2.83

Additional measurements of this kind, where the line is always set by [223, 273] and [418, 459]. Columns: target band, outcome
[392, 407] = 6.06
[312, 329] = -0.39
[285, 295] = -0.83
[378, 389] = 2.33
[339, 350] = 0.44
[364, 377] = 0.07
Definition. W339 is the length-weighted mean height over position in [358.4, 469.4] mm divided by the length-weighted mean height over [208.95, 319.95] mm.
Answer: 1.0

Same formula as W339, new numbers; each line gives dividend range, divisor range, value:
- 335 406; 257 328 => 0.84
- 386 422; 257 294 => 0.79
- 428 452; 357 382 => 1.10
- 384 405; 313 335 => 0.63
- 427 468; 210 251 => 1.15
